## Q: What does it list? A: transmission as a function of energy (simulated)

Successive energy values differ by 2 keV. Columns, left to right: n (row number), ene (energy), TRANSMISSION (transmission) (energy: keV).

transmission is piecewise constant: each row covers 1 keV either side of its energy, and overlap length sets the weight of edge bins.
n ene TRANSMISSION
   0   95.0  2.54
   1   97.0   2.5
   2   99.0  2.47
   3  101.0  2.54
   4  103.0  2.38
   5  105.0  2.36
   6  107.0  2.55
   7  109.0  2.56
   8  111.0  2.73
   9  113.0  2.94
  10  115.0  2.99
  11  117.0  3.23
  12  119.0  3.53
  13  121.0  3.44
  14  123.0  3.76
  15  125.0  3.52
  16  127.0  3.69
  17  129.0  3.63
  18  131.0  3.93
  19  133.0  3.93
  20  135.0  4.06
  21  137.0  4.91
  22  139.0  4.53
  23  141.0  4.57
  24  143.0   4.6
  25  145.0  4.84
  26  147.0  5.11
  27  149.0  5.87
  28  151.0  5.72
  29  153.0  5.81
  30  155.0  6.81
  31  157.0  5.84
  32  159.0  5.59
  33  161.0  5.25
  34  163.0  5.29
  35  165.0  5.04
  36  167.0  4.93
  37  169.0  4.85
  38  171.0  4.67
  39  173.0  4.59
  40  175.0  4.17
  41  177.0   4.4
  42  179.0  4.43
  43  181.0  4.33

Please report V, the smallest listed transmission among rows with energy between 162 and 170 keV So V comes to 4.85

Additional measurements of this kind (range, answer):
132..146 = 3.93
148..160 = 5.59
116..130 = 3.23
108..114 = 2.56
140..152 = 4.57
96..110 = 2.36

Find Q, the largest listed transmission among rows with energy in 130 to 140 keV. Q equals 4.91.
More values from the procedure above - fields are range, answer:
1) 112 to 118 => 3.23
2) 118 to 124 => 3.76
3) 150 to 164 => 6.81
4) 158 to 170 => 5.59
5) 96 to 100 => 2.5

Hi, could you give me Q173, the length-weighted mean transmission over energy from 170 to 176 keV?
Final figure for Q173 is 4.48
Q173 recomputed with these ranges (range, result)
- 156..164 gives 5.49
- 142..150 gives 5.11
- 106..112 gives 2.61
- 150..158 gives 6.04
